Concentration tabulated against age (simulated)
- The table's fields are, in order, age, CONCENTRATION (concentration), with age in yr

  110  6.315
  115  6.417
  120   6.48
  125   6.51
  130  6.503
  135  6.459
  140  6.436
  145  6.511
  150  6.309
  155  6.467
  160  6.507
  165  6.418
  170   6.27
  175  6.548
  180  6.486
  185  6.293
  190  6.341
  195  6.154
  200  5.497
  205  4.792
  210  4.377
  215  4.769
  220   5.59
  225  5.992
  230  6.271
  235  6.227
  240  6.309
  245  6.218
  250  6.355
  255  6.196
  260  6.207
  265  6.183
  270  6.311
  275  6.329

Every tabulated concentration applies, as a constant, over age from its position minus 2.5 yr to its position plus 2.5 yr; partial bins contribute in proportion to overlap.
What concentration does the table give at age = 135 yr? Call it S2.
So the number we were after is 6.459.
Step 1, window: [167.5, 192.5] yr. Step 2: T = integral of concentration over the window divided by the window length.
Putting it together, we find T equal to 6.39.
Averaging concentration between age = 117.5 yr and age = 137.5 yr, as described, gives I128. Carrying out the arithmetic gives 6.49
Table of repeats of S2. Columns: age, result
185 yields 6.293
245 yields 6.218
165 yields 6.418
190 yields 6.341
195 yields 6.154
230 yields 6.271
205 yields 4.792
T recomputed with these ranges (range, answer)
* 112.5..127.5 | 6.47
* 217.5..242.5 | 6.08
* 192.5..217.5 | 5.12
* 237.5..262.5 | 6.26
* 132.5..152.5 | 6.43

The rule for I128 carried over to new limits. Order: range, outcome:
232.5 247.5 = 6.25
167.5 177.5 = 6.41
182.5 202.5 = 6.07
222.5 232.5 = 6.13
